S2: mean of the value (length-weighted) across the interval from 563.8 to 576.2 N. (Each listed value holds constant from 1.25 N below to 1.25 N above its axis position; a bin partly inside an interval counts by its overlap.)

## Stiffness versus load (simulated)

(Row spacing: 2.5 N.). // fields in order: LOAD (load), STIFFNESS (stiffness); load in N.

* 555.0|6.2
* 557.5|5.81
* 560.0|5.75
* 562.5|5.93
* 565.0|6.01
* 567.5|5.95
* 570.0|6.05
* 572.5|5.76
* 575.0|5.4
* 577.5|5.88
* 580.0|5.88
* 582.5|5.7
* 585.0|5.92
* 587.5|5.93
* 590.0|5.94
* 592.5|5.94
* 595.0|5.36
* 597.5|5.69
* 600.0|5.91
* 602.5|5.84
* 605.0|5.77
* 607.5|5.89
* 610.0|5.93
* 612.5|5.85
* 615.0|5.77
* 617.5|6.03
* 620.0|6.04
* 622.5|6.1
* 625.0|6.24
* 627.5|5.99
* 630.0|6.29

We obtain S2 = 5.84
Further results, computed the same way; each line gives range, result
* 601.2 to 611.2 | 5.86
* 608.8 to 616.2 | 5.85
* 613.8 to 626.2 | 6.04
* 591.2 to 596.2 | 5.66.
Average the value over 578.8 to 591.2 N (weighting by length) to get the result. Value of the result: 5.87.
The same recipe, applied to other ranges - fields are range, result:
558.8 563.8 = 5.84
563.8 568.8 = 5.98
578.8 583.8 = 5.79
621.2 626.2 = 6.17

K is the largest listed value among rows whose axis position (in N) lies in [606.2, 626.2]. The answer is 6.24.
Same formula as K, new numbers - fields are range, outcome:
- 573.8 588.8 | 5.93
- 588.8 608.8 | 5.94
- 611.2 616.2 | 5.85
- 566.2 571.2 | 6.05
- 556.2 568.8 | 6.01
